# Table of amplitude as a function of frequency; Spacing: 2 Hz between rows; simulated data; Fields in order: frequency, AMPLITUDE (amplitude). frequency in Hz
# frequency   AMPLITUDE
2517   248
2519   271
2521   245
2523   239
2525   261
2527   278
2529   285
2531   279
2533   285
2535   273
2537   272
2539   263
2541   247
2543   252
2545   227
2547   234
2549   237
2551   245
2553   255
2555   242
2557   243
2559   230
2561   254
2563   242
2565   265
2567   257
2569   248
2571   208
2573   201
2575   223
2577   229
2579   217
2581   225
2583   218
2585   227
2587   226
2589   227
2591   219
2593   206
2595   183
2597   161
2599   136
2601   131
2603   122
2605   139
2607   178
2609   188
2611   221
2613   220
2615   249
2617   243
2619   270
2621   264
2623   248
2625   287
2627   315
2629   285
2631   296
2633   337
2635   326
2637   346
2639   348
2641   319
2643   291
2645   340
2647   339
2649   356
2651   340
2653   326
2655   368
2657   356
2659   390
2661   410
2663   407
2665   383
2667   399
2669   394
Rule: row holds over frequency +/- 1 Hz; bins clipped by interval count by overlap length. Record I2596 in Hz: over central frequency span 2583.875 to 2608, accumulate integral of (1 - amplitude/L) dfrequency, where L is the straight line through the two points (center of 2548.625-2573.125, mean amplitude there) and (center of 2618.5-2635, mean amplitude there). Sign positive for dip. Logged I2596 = 7.9 Hz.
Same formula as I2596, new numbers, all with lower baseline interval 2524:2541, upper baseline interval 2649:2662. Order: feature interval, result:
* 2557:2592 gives 8.4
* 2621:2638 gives 2.1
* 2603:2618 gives 6.0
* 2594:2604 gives 5.4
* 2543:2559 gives 2.6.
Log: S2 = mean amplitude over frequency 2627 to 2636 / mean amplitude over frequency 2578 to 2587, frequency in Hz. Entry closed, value 1.4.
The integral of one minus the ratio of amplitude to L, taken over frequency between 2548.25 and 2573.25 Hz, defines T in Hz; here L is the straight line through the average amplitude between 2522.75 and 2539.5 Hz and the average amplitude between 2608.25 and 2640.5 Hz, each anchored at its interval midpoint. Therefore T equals 2.97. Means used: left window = 272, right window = 279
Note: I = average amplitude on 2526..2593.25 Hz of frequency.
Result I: 243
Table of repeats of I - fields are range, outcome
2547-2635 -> 229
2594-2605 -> 146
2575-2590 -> 224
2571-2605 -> 196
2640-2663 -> 351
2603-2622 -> 214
